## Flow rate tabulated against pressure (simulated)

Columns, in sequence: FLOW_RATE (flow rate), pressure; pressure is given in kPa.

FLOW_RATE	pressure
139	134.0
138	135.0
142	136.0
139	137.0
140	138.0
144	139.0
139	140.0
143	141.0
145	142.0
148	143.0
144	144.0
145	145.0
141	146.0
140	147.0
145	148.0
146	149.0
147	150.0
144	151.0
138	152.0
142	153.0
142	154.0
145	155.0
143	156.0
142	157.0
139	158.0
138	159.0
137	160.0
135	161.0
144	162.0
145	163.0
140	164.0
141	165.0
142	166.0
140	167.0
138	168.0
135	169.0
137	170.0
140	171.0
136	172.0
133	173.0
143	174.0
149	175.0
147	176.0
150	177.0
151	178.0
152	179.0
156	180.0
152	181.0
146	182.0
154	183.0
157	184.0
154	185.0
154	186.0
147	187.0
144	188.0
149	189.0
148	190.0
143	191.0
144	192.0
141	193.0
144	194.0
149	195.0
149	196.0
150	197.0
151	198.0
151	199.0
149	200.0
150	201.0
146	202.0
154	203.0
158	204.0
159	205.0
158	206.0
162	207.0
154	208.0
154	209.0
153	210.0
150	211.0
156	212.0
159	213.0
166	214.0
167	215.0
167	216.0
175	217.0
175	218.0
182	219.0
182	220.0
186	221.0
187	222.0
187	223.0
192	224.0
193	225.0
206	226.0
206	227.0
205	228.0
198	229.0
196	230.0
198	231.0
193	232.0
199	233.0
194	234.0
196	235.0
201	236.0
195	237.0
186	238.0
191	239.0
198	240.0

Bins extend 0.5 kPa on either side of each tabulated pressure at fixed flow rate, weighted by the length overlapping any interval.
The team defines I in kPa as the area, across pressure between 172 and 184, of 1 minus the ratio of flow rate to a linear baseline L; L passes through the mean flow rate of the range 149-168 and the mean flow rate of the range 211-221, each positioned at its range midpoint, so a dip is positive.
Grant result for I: 0.2 kPa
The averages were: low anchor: 141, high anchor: 170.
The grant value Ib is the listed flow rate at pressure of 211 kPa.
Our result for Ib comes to 150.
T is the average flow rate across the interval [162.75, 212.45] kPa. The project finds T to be 148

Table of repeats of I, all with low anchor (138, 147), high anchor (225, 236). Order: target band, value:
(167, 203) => 4.9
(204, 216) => 1.8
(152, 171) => 1.8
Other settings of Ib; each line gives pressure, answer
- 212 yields 156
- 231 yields 198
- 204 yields 158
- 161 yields 135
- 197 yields 150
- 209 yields 154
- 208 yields 154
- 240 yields 198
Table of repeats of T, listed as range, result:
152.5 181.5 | 143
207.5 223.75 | 169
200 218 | 158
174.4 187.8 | 151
